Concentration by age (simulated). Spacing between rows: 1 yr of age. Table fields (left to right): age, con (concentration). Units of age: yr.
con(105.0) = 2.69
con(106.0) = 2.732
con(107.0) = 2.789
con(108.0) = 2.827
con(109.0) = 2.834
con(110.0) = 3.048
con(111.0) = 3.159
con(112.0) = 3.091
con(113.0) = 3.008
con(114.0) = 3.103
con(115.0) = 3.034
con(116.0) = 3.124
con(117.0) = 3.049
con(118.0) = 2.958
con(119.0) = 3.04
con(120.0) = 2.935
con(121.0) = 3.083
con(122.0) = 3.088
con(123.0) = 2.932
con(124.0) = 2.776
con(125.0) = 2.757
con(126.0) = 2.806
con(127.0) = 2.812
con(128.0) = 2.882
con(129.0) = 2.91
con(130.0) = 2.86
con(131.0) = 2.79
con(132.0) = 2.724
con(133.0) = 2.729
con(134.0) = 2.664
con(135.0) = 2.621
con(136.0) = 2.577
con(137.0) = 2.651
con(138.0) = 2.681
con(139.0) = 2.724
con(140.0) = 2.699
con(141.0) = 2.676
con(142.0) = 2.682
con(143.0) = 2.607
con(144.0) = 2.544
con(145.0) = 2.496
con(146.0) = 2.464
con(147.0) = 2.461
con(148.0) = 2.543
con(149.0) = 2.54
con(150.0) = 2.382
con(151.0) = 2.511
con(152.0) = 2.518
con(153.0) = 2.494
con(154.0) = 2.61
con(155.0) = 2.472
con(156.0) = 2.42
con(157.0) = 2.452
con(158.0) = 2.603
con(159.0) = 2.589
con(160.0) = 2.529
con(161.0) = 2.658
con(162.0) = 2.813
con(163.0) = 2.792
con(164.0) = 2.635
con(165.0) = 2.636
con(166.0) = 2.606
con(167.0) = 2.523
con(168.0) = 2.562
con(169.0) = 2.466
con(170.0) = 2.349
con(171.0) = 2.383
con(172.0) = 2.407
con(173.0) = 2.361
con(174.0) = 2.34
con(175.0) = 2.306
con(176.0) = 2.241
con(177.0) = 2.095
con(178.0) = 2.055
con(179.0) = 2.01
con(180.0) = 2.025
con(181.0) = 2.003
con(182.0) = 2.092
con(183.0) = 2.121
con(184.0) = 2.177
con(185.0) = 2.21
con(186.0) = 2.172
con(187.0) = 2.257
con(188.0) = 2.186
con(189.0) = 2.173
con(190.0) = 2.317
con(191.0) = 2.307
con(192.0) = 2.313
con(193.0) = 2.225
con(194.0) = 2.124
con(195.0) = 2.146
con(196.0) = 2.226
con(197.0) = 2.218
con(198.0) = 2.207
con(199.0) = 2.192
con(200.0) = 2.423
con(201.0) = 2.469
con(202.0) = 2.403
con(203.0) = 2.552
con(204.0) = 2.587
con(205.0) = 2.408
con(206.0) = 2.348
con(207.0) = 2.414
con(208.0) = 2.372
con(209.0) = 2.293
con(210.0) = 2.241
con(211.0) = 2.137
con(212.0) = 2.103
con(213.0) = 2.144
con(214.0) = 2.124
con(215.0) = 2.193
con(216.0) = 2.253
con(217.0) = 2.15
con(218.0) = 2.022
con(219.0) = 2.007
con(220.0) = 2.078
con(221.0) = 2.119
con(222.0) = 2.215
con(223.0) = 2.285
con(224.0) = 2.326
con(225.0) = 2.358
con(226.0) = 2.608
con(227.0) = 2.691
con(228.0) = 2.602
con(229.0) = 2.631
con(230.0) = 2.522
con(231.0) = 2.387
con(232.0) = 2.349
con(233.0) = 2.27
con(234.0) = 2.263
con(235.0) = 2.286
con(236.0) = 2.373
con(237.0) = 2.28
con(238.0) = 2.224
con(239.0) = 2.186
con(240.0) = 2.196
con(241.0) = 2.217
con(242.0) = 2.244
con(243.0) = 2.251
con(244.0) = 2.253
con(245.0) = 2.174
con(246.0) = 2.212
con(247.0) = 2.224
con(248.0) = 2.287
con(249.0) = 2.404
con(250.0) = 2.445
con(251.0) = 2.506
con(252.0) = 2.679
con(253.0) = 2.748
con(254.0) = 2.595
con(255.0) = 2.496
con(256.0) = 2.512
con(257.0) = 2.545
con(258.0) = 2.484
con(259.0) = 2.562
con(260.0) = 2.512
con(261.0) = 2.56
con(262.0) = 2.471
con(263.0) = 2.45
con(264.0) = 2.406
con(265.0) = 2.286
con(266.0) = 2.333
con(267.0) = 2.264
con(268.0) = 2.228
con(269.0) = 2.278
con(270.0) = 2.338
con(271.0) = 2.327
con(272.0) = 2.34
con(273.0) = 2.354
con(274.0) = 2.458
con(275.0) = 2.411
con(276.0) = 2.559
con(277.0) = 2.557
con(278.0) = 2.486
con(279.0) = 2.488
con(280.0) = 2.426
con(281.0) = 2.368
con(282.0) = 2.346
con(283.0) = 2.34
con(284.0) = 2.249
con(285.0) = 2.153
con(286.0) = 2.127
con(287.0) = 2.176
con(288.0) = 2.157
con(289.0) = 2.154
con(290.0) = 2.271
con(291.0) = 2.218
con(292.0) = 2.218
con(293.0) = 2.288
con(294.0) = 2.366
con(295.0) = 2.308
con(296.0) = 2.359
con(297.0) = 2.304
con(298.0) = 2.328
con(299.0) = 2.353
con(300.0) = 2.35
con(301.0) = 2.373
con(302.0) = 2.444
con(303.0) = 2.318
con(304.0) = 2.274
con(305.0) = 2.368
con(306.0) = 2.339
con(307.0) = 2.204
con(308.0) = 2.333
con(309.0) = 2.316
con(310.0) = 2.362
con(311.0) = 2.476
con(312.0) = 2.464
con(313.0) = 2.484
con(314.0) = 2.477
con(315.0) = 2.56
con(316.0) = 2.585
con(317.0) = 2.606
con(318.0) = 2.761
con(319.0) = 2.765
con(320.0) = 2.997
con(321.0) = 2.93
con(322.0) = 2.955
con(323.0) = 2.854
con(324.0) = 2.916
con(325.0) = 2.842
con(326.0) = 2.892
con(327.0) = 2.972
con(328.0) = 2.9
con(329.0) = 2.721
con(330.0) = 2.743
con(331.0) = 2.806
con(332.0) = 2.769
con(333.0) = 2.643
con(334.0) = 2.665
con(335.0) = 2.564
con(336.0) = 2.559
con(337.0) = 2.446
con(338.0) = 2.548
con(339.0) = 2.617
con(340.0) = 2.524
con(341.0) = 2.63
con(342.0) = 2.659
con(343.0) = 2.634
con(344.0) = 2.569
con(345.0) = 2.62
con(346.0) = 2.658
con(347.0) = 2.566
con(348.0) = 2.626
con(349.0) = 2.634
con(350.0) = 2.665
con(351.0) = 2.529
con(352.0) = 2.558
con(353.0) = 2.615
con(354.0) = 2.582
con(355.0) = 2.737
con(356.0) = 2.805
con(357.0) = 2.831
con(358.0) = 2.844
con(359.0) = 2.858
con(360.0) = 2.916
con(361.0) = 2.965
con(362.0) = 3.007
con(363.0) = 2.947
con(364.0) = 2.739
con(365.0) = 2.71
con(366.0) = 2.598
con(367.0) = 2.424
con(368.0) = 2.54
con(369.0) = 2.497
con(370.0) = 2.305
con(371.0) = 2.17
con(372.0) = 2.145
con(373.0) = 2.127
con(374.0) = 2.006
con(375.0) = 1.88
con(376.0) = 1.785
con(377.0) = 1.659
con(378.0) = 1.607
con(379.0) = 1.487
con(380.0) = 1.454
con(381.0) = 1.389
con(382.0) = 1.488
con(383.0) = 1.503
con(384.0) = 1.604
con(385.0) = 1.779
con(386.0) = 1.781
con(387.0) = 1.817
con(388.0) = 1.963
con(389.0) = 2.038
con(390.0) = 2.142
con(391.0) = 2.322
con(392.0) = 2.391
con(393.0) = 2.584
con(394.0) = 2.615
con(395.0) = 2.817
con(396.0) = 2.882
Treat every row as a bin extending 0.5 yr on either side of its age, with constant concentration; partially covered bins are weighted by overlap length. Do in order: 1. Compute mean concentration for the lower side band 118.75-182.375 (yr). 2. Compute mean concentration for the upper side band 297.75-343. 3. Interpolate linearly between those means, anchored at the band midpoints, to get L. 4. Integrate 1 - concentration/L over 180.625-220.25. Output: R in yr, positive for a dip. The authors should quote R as 5.3 yr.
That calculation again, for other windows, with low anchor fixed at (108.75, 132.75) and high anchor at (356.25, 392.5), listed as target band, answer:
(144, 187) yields 6.3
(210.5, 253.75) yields 5.1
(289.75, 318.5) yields 0.2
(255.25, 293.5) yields 2.0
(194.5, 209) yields 1.9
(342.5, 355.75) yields -2.1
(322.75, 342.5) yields -3.4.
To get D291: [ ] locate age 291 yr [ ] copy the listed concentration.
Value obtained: 2.218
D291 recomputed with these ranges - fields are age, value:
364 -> 2.739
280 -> 2.426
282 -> 2.346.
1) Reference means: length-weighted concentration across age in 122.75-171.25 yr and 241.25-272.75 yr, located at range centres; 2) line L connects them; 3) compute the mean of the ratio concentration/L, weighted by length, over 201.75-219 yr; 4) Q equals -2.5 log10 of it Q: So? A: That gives 0.10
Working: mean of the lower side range 2.62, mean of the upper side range 2.4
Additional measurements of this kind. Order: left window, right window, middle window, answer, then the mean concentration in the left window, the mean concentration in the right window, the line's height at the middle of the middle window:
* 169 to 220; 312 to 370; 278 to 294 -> 0.11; 2.24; 2.7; 2.53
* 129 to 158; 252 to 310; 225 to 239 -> 0.02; 2.6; 2.37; 2.45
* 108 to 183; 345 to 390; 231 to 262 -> 0.04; 2.63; 2.29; 2.48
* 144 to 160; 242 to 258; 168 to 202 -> 0.11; 2.51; 2.42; 2.48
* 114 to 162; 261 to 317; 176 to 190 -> 0.22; 2.71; 2.35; 2.6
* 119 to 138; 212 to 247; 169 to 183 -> 0.16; 2.81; 2.28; 2.56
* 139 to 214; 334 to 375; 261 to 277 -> 0.05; 2.38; 2.59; 2.49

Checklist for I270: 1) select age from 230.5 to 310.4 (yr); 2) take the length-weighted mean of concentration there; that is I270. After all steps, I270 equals 2.35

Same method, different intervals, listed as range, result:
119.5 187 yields 2.54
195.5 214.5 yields 2.31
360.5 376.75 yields 2.42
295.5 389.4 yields 2.45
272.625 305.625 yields 2.33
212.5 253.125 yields 2.31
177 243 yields 2.26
